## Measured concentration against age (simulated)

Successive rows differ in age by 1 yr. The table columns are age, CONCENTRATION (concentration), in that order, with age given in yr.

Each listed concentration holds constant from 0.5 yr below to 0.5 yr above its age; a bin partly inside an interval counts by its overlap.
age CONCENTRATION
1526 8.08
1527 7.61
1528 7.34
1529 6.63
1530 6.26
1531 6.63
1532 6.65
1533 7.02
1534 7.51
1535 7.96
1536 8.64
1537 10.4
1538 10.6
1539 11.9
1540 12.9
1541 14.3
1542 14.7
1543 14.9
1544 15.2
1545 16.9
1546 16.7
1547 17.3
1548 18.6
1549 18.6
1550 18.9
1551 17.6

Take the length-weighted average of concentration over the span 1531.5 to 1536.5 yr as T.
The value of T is 7.56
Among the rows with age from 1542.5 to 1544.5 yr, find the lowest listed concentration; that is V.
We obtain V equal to 14.9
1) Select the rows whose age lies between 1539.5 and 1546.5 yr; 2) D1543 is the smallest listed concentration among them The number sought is 12.9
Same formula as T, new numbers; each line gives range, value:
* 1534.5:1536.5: 8.3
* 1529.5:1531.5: 6.45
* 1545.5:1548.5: 17.5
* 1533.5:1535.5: 7.73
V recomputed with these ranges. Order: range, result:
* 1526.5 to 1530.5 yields 6.26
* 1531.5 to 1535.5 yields 6.65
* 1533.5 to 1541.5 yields 7.51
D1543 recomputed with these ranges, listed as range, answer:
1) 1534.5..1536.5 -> 7.96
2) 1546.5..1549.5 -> 17.3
